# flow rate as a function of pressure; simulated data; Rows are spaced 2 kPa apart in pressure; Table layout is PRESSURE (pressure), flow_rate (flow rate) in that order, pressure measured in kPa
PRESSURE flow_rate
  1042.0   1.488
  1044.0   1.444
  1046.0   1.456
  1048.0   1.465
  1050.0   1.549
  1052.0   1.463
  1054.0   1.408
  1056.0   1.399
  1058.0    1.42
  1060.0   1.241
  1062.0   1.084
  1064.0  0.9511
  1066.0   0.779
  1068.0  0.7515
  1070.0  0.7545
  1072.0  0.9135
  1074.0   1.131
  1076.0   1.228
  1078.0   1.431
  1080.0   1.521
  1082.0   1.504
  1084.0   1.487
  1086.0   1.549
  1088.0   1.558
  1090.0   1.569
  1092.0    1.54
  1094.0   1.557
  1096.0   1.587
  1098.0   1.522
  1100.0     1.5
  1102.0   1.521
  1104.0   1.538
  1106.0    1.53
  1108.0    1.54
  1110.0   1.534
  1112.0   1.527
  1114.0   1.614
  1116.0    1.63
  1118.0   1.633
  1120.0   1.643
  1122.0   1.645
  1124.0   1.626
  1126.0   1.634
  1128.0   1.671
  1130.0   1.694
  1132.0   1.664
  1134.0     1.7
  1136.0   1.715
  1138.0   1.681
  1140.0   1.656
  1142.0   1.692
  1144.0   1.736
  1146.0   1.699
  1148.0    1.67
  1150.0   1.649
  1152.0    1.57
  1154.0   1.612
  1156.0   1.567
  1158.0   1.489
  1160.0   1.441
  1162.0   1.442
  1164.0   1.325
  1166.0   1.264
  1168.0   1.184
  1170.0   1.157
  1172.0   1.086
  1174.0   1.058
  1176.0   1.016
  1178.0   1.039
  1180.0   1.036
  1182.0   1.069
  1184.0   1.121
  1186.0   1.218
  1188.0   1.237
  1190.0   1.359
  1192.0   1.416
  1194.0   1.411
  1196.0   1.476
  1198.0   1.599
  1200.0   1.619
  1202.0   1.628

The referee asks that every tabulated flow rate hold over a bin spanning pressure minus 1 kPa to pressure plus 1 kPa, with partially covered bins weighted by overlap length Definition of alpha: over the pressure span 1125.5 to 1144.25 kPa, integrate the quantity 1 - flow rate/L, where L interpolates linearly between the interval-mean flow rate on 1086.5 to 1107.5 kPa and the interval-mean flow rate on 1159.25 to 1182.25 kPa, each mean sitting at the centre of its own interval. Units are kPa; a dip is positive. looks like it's -4.6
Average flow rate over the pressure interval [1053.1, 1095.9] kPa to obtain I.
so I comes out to 1.28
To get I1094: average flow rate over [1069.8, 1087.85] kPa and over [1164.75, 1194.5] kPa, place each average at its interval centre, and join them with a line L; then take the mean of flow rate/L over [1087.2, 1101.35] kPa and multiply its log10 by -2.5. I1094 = -0.19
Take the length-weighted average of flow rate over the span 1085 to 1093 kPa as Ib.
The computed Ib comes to 1.55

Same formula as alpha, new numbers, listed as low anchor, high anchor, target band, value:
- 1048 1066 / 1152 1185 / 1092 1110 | -3.7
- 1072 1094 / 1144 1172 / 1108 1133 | -3.0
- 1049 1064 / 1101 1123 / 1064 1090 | 3.9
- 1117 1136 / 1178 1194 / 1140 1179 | 0.2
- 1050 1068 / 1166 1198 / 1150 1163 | -3.5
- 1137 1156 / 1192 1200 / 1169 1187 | 5.4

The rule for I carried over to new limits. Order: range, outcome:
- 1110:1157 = 1.65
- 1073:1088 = 1.42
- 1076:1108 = 1.52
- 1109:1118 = 1.58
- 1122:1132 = 1.66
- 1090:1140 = 1.6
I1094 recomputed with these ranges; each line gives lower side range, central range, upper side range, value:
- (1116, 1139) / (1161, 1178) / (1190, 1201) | 0.299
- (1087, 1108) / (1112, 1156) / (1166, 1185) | -0.238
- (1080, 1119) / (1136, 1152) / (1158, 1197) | -0.220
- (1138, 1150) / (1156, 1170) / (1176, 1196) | 0.090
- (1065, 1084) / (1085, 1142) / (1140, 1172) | -0.224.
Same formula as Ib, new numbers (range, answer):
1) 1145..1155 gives 1.64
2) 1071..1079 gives 1.18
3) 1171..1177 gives 1.05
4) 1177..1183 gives 1.05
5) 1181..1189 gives 1.16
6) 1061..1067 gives 0.938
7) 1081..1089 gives 1.52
